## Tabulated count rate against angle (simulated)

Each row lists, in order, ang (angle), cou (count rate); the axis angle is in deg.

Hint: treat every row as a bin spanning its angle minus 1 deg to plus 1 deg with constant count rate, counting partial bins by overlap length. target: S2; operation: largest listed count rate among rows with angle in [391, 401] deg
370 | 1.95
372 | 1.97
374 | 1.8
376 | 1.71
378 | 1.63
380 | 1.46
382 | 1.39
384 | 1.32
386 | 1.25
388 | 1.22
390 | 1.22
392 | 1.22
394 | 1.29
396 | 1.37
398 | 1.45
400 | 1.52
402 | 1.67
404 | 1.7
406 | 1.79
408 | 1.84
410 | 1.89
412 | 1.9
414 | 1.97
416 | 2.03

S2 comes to 1.52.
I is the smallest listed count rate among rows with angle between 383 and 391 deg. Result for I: 1.22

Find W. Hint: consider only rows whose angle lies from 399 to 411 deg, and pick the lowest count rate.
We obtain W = 1.52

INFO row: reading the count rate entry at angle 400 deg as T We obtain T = 1.52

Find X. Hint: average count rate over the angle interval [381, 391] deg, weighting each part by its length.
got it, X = 1.28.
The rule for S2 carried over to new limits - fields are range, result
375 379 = 1.71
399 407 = 1.79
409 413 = 1.9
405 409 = 1.84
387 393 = 1.22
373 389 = 1.8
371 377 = 1.97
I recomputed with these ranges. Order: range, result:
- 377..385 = 1.32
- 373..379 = 1.63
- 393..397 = 1.29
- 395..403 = 1.37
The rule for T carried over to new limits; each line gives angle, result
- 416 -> 2.03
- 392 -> 1.22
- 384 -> 1.32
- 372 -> 1.97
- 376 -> 1.71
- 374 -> 1.8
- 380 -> 1.46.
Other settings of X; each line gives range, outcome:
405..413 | 1.85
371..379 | 1.78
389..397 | 1.27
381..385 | 1.35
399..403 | 1.59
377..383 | 1.49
